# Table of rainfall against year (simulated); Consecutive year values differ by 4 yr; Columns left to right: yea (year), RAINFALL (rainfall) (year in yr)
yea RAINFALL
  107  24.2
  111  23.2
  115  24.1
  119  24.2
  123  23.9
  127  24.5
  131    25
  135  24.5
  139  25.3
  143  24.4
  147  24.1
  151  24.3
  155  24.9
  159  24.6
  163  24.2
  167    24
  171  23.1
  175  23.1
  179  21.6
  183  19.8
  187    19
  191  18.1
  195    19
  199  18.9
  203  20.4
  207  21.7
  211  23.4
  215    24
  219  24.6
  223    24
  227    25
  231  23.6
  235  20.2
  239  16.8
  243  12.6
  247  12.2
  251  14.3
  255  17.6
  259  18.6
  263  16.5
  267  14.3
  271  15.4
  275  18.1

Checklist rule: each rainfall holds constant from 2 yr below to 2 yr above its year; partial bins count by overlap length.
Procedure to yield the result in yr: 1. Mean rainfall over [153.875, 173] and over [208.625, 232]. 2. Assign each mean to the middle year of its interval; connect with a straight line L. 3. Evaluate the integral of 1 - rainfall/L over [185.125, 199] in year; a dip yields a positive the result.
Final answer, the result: 3.1 yr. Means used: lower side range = 24.1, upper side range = 24.1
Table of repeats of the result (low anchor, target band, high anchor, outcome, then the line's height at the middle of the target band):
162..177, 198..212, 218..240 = 1.1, 22.9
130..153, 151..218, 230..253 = -3.2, 21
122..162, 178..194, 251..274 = 1.6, 21.6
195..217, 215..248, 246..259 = -3.6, 18.2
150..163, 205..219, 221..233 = 0.6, 24.3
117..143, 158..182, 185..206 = -2.2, 21.3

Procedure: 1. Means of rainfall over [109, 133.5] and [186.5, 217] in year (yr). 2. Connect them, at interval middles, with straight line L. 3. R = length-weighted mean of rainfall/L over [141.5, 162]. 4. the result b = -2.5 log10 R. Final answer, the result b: -0.07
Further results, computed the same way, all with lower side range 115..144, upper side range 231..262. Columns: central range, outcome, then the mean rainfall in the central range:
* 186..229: -0.14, 21.7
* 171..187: -0.01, 21.4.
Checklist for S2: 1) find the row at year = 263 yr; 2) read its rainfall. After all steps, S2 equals 16.5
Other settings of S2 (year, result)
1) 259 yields 18.6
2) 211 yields 23.4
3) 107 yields 24.2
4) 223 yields 24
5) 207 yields 21.7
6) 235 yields 20.2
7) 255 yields 17.6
